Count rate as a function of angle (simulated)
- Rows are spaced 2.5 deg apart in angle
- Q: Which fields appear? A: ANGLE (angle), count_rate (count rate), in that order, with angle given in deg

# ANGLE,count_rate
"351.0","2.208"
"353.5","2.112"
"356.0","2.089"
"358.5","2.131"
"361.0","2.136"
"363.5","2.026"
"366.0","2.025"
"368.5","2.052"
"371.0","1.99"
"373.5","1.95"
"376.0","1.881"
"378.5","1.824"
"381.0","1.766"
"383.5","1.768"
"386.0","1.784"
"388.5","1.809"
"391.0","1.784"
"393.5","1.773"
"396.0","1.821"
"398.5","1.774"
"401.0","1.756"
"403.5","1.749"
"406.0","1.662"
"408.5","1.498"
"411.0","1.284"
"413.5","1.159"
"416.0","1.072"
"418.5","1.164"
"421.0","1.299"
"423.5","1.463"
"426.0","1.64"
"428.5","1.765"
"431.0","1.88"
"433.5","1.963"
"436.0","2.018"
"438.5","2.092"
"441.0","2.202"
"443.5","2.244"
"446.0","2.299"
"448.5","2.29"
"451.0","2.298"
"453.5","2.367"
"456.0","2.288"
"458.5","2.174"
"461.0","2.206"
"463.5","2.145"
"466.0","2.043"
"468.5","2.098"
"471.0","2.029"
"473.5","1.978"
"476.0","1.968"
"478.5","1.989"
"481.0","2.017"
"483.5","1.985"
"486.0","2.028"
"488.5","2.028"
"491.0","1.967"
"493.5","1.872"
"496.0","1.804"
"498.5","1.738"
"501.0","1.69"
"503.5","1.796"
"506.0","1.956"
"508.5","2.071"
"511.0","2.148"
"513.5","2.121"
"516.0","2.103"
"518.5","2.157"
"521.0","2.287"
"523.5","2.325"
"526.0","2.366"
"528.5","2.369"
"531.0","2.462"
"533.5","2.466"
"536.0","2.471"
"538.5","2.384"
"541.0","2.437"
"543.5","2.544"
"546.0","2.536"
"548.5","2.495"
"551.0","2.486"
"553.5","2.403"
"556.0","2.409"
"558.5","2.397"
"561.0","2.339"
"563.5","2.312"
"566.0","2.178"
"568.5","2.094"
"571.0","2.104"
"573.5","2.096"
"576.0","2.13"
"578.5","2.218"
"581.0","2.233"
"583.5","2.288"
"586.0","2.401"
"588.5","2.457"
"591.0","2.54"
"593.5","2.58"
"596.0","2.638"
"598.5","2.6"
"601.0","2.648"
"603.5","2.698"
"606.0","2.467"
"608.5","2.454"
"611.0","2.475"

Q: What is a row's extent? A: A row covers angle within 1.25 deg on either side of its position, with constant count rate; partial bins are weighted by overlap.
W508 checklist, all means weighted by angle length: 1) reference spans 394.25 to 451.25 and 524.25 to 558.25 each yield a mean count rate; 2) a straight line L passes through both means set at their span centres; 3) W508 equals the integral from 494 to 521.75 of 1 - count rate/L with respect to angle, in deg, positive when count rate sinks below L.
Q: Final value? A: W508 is 3.3 deg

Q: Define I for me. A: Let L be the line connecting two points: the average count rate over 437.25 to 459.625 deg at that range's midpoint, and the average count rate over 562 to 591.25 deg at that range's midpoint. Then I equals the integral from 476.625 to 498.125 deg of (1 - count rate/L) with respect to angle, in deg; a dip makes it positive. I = 2.8 deg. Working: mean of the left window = 2.25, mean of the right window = 2.25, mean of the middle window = 1.95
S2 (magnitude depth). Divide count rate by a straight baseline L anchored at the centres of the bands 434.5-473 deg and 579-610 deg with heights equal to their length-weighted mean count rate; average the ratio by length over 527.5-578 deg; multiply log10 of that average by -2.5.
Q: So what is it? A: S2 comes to 0.02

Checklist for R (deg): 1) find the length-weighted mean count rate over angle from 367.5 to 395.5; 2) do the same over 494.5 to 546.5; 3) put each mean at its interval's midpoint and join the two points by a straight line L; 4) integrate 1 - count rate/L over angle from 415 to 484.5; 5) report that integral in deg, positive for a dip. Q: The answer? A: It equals 1.95 deg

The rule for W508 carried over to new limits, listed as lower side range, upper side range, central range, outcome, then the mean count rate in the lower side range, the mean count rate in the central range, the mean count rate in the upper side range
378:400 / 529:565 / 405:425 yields 6.00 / 1.79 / 1.32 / 2.44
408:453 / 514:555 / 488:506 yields 2.68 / 1.77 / 1.84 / 2.39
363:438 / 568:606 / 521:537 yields -1.61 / 1.71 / 2.4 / 2.39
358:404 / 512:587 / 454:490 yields 0.71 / 1.88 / 2.08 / 2.32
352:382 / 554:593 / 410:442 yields 7.26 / 2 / 1.61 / 2.29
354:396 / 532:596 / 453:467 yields -0.50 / 1.92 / 2.2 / 2.37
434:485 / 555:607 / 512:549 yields -1.47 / 2.13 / 2.36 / 2.37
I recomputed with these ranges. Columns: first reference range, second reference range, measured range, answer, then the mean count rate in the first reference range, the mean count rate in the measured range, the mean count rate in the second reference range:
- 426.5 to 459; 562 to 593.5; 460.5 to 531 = 4.34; 2.13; 2.05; 2.27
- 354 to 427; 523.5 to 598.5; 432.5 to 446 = -1.46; 1.73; 2.12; 2.38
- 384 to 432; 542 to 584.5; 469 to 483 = -0.72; 1.59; 2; 2.31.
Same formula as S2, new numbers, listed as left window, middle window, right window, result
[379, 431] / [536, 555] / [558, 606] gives -0.12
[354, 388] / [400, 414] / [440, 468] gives 0.33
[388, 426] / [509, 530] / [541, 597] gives -0.06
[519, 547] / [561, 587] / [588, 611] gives 0.14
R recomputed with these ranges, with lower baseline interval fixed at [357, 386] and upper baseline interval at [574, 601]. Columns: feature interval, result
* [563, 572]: 0.8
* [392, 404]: 1.4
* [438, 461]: -1.5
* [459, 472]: 0.3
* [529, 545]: -1.1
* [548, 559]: -0.5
